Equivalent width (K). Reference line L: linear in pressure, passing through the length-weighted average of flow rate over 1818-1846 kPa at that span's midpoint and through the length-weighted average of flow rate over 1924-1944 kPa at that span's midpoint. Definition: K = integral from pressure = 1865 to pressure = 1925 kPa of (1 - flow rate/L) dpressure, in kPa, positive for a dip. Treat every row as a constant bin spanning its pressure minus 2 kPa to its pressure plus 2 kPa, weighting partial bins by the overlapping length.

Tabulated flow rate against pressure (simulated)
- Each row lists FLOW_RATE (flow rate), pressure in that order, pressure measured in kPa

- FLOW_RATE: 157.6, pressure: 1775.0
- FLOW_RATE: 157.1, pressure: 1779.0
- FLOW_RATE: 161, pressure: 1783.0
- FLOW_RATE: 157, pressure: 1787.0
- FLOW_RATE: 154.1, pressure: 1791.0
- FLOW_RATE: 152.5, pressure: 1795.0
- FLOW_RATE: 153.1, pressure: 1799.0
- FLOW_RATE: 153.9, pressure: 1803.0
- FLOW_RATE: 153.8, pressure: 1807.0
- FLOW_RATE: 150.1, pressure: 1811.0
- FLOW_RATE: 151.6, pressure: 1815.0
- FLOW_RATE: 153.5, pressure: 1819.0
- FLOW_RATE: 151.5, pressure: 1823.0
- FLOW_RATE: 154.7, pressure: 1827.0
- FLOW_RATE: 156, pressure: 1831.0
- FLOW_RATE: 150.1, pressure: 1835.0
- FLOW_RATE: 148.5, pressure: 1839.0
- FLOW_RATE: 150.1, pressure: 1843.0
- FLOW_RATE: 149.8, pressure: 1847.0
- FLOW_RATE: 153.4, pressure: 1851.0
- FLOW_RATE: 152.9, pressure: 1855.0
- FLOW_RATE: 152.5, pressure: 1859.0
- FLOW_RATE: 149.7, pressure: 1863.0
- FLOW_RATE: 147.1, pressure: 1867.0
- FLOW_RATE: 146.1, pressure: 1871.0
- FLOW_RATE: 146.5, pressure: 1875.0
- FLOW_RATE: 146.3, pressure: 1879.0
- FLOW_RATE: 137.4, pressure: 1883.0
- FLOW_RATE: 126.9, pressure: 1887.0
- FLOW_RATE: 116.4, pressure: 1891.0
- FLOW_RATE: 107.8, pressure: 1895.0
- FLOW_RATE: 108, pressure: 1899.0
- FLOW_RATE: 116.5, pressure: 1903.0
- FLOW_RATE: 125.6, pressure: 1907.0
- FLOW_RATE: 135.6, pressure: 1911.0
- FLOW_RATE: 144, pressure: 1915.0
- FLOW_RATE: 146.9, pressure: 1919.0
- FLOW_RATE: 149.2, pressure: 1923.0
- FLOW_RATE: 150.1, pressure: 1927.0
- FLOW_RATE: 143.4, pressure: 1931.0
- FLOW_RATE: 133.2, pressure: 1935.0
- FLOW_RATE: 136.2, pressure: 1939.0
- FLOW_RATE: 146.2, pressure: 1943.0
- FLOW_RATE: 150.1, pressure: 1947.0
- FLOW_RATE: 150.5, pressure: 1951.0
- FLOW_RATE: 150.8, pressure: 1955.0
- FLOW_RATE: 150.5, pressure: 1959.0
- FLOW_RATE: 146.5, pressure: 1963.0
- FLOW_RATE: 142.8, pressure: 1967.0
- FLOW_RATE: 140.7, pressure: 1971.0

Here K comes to 5.1 kPa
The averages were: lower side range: 152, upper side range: 142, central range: 133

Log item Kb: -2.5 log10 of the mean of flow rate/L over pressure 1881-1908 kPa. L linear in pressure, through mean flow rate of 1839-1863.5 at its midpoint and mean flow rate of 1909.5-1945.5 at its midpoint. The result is 0.22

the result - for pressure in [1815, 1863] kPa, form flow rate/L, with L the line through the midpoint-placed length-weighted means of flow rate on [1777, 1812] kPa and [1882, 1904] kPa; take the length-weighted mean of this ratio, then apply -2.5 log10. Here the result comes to -0.104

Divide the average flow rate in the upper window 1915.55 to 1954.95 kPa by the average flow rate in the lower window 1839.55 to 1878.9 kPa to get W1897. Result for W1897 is 0.97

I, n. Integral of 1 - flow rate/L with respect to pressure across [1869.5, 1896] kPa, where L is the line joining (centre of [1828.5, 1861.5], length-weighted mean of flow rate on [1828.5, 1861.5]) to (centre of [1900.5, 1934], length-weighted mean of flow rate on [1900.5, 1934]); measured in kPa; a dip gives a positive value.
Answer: 2.1 kPa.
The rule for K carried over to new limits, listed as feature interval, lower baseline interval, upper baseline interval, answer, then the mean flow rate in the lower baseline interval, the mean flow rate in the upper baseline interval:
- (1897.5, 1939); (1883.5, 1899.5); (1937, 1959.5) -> -1.3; 118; 147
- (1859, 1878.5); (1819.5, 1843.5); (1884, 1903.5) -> -2.6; 152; 116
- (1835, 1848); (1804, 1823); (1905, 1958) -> 0.1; 152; 143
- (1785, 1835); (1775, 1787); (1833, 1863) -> 0.6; 158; 151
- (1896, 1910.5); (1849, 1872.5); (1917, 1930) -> 3.0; 150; 148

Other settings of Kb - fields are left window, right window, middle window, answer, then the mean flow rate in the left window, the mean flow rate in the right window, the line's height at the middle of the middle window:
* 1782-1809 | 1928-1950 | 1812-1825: 0.01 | 155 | 143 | 153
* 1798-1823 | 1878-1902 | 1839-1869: -0.11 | 153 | 123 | 136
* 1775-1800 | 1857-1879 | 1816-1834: -0.01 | 156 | 148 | 152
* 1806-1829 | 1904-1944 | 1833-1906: 0.06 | 152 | 140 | 147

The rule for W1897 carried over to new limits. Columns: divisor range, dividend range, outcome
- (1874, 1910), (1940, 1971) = 1.17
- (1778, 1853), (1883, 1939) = 0.86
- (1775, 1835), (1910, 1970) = 0.94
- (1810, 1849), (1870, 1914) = 0.85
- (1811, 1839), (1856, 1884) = 0.97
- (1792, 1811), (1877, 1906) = 0.80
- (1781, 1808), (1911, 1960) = 0.94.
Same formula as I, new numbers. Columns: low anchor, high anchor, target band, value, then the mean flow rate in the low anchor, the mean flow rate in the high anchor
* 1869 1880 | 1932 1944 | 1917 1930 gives -0.8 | 146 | 138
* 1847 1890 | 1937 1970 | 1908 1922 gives 0.4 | 145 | 147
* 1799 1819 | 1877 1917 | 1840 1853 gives -0.9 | 153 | 126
